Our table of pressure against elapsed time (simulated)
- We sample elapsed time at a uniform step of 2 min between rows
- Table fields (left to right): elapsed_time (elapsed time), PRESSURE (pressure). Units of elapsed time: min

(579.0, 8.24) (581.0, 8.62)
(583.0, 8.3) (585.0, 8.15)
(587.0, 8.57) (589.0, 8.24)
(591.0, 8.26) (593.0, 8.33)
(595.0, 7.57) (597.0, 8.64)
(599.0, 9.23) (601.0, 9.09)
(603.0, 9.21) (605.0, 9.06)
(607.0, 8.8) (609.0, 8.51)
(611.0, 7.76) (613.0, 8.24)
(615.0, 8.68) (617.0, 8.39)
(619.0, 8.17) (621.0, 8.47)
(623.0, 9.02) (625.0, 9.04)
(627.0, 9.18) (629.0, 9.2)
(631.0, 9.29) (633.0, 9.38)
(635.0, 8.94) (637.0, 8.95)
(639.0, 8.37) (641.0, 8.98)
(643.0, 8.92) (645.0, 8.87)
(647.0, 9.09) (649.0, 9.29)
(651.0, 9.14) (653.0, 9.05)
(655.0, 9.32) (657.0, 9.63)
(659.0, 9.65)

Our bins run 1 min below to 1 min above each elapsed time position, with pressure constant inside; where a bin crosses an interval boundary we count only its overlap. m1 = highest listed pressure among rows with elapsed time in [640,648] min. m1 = 9.09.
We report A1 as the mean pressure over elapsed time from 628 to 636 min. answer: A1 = 9.2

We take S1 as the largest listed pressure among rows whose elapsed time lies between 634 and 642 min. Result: 8.98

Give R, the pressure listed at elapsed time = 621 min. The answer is 8.47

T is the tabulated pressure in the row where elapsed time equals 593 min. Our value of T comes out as 8.33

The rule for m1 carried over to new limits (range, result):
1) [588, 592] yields 8.26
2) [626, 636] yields 9.38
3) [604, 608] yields 9.06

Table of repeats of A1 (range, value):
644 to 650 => 9.08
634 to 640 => 8.75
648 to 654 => 9.16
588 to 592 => 8.25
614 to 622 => 8.43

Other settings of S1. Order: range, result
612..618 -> 8.68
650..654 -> 9.14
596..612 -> 9.23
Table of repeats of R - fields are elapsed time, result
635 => 8.94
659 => 9.65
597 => 8.64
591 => 8.26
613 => 8.24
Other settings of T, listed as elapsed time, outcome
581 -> 8.62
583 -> 8.3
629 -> 9.2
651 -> 9.14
